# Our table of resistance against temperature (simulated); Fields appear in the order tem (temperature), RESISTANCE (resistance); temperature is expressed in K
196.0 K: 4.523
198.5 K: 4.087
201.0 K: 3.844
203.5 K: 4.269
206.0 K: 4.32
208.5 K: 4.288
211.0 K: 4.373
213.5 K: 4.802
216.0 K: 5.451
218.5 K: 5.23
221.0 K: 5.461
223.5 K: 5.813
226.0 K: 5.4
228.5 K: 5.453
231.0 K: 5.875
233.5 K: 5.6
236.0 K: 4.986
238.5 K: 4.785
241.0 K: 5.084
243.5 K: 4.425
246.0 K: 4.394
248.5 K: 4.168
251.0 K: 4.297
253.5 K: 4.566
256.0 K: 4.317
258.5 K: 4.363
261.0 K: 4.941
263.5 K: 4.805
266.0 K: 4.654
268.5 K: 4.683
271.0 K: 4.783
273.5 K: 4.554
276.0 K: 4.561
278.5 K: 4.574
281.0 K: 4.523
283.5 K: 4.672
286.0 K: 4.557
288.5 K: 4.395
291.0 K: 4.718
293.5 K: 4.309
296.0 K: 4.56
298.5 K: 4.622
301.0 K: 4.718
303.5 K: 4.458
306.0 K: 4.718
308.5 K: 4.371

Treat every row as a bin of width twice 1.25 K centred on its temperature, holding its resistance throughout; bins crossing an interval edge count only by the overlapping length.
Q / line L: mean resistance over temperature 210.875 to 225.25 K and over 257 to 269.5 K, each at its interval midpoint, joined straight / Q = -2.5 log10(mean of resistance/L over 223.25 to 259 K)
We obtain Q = 0.02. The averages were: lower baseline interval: 5.26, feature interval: 4.89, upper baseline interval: 4.68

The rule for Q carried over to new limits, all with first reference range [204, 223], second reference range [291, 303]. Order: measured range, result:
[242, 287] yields 0.03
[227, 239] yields -0.12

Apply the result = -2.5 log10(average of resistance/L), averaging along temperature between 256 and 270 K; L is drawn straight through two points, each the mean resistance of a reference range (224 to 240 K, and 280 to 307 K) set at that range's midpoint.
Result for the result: 0.07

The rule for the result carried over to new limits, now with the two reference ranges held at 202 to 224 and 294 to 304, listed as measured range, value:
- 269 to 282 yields 0.01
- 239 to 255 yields 0.06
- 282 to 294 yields 0.02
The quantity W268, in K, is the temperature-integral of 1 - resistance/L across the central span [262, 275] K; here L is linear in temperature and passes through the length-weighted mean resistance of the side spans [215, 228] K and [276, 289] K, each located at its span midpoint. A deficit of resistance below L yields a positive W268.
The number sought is 0.18 K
